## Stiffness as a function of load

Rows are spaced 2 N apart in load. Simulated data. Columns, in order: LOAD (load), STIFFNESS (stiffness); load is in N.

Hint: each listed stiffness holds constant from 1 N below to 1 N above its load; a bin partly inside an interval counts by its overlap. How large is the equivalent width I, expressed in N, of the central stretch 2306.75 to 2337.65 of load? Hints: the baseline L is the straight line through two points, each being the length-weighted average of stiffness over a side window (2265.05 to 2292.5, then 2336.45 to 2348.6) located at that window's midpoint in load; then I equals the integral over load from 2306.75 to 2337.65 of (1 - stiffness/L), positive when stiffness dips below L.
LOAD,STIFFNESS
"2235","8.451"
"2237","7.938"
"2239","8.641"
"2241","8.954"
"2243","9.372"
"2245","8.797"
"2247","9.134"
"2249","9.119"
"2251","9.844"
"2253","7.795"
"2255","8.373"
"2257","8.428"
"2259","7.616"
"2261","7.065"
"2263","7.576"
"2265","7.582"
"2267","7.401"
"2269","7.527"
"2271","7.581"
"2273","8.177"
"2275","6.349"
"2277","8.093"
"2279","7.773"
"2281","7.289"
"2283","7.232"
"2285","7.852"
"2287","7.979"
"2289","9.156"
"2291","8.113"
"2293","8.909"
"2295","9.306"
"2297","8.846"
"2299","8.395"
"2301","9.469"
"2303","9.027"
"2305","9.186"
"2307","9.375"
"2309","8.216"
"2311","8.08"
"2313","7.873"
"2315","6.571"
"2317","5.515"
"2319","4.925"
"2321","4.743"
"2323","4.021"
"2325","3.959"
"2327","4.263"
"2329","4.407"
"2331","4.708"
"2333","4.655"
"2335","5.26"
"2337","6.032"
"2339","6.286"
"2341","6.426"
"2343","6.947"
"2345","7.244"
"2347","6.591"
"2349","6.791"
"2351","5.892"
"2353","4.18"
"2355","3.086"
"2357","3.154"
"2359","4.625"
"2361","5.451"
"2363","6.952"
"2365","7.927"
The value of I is 5.8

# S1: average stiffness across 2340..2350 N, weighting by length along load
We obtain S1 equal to 6.8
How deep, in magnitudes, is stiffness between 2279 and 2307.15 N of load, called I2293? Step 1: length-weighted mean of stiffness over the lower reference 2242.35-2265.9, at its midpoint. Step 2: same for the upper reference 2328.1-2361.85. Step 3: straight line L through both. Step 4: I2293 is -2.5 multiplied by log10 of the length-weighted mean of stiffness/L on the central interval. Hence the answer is -0.20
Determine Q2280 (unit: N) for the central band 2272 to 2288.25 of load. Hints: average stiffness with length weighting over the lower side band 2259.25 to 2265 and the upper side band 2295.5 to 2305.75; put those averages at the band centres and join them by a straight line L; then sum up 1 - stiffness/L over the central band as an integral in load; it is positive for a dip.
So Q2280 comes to 1.1 N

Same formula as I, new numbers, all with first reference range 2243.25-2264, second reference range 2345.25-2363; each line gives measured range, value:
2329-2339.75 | 1.0 N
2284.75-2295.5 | -2.0 N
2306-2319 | -1.7 N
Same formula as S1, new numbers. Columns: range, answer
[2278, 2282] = 7.53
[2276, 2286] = 7.65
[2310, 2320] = 6.59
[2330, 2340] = 5.39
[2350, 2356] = 4.39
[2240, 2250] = 9.08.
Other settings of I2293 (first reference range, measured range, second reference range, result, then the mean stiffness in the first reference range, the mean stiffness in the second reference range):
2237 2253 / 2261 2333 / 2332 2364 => 0.01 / 8.97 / 5.6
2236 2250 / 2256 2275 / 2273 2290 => 0.08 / 8.85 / 7.74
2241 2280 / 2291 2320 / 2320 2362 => -0.24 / 8.11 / 5.18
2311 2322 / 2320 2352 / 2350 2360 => -0.10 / 6.12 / 4.19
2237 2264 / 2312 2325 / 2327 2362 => 0.14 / 8.5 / 5.36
